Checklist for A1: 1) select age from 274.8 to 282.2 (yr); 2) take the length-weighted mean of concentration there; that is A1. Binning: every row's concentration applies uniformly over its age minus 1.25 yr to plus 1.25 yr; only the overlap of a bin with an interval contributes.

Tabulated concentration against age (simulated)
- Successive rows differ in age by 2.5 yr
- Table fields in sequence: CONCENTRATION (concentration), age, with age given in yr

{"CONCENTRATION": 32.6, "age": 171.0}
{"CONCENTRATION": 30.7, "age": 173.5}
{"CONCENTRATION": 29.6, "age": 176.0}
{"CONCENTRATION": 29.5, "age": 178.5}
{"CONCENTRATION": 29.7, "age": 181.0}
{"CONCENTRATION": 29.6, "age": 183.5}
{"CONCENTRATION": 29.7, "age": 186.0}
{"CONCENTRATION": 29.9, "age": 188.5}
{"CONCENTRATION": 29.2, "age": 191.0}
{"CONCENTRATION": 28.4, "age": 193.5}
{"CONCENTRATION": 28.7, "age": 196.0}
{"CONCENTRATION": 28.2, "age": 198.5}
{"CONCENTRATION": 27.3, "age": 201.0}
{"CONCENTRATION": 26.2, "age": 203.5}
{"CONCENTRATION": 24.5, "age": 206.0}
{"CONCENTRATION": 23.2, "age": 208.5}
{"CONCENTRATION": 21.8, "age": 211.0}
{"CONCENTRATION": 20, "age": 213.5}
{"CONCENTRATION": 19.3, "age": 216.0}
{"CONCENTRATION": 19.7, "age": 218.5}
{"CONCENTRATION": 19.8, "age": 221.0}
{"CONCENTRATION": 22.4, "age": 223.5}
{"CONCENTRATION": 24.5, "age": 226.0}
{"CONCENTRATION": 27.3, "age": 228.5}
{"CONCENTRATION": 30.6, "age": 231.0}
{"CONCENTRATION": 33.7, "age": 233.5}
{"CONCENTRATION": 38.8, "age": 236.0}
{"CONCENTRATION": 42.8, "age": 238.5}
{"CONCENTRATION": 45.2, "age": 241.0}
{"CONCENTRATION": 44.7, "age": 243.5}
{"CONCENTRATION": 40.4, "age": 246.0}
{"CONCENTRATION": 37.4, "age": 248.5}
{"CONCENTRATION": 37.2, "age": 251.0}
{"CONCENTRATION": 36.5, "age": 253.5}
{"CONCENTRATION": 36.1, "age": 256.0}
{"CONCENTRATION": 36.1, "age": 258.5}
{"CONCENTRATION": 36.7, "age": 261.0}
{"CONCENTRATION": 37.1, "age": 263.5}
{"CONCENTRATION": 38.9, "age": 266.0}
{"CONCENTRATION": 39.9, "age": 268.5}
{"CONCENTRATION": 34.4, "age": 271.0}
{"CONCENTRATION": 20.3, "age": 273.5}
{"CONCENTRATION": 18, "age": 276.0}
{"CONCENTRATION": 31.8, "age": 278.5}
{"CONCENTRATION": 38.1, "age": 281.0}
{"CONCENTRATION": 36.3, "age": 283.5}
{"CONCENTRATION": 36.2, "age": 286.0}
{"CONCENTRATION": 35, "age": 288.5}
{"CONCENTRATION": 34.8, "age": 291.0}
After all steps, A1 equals 29.3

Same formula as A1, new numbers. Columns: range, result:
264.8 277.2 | 30.3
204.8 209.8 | 23.8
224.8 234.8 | 29.1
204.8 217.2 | 21.8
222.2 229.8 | 24.7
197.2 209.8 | 25.9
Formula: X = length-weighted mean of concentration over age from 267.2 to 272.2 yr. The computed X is 37.2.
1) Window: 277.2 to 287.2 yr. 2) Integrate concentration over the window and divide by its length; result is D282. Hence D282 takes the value 35.5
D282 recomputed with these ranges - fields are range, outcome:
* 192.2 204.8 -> 27.8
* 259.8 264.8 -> 36.9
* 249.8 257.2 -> 36.6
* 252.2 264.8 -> 36.5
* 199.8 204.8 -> 26.7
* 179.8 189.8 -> 29.7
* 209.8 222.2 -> 20.1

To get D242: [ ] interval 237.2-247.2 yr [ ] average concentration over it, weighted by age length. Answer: 43.3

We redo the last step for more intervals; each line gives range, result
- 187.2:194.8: 29.2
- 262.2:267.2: 38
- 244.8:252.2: 38.3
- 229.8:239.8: 36.5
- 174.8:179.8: 29.6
